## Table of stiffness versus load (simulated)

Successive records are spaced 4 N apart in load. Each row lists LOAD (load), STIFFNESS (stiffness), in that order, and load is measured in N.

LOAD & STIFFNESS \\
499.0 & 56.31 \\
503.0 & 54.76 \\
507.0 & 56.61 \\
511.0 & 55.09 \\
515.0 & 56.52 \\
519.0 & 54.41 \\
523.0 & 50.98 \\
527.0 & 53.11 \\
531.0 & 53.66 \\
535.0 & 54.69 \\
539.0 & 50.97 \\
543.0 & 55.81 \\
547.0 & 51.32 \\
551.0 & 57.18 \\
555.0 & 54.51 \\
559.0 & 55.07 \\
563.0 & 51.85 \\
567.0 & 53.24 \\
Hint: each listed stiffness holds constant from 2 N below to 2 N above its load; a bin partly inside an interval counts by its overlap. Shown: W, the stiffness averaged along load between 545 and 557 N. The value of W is 54.3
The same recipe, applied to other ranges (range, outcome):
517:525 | 52.7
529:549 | 53.3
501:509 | 55.7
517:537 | 53.4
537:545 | 53.4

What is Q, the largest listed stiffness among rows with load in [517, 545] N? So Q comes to 55.81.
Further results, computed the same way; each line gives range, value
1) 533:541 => 54.69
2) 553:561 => 55.07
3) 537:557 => 57.18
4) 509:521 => 56.52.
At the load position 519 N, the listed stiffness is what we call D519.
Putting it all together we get 54.41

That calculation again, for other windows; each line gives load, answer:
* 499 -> 56.31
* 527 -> 53.11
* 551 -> 57.18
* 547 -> 51.32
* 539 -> 50.97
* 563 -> 51.85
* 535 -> 54.69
